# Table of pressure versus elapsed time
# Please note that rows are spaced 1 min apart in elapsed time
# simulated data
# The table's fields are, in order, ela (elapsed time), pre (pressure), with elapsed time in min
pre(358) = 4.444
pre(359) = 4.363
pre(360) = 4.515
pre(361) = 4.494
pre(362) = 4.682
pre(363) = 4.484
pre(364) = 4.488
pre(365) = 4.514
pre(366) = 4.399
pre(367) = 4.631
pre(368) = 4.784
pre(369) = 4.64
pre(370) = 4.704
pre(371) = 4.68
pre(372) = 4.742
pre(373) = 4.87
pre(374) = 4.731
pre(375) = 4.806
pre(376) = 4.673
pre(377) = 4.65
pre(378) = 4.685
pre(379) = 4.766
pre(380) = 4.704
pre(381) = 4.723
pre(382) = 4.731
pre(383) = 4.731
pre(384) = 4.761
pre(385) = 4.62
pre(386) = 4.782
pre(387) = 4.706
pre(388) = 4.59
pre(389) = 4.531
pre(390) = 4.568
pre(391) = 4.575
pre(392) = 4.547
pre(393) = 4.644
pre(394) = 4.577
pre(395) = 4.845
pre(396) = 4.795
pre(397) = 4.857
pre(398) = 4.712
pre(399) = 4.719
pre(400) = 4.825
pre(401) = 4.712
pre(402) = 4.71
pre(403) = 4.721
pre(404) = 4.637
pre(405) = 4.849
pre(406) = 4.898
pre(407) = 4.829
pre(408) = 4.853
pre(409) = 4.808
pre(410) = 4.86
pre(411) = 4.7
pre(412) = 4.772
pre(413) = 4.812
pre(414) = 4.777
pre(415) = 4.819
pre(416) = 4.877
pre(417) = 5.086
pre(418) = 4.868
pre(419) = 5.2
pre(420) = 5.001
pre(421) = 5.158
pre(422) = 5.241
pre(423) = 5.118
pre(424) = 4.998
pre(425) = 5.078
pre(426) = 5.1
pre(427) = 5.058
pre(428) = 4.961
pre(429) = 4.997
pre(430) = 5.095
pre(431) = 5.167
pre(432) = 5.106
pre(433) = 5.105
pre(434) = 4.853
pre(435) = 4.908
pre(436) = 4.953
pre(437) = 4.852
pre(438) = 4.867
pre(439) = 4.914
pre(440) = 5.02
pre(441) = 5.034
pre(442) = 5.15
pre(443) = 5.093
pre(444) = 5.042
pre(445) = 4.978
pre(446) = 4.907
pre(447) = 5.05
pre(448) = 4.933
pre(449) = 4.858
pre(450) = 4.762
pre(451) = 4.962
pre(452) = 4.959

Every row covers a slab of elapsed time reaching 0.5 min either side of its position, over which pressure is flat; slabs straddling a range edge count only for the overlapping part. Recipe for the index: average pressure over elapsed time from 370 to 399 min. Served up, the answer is 4.7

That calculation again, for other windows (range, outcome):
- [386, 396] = 4.64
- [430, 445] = 5.01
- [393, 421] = 4.82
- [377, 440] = 4.84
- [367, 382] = 4.72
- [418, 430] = 5.07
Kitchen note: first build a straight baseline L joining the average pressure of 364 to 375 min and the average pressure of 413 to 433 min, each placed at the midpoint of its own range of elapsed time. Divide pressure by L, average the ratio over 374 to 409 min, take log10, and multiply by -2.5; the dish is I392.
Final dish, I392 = 0.02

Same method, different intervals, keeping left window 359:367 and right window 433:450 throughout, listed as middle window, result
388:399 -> 0.00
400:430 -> -0.02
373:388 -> -0.03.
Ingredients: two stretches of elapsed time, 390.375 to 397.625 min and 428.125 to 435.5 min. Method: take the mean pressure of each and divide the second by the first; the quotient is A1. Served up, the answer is 1.07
